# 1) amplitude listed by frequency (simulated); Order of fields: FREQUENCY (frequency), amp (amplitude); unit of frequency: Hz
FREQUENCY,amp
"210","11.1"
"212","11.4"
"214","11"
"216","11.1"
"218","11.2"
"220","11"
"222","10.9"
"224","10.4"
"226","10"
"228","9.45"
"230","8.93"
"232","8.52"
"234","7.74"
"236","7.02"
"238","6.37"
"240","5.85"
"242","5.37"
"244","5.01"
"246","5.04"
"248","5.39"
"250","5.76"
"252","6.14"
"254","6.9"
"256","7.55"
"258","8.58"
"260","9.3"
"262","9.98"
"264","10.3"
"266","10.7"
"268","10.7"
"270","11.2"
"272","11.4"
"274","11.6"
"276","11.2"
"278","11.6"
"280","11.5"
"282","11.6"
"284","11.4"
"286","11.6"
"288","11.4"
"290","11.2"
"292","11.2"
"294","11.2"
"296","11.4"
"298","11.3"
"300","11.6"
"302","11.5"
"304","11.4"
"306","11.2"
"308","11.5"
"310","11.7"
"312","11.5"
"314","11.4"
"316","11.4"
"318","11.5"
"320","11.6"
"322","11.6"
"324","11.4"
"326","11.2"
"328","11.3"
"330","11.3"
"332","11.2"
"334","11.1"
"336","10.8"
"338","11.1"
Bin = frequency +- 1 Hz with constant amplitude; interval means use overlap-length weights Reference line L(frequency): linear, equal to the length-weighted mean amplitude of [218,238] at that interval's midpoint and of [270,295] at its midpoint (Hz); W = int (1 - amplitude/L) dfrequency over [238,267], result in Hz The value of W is 8.6 Hz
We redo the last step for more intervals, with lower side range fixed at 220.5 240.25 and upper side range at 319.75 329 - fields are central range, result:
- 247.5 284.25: 0.5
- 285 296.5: -1.0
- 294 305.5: -0.8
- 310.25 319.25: -0.3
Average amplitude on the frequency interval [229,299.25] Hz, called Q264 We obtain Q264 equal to 9.21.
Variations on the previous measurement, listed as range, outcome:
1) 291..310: 11.4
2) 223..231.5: 9.63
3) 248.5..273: 8.97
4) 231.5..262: 6.78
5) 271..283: 11.5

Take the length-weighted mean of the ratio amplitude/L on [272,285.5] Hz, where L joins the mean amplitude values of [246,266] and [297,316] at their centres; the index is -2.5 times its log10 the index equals -0.21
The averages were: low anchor 7.78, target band 11.5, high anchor 11.5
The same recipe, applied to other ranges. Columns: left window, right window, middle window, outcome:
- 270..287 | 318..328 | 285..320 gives 0.00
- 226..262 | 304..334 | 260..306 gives -0.20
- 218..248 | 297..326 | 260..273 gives -0.12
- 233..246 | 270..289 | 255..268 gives -0.05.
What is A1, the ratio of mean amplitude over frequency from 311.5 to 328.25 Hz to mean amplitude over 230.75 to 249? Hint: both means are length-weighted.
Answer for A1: 1.82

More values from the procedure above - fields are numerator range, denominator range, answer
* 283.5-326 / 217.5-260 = 1.47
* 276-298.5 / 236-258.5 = 1.85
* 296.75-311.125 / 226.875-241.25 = 1.49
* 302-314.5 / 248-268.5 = 1.37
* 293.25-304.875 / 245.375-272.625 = 1.34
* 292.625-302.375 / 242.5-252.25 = 2.10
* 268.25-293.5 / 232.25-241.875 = 1.68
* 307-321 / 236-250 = 2.04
